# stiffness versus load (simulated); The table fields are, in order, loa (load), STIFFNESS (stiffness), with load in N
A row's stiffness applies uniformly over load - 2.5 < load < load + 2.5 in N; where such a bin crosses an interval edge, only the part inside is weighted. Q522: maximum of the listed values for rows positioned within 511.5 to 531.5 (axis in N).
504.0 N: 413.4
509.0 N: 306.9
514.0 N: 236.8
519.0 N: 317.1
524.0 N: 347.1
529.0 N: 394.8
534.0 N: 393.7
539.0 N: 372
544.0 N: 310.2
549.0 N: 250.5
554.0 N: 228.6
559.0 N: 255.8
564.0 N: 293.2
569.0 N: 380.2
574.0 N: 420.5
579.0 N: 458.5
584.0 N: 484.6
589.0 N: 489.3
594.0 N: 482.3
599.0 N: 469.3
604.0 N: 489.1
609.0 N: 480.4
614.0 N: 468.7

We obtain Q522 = 394.8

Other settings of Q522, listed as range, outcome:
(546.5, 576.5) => 420.5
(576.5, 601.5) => 489.3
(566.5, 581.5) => 458.5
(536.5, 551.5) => 372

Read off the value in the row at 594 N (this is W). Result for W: 482.3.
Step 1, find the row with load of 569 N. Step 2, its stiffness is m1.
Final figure 380.2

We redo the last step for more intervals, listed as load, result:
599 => 469.3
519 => 317.1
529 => 394.8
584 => 484.6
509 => 306.9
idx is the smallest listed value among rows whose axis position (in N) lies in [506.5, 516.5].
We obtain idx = 236.8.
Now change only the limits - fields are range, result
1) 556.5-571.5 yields 255.8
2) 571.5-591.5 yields 420.5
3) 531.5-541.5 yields 372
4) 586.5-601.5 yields 469.3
